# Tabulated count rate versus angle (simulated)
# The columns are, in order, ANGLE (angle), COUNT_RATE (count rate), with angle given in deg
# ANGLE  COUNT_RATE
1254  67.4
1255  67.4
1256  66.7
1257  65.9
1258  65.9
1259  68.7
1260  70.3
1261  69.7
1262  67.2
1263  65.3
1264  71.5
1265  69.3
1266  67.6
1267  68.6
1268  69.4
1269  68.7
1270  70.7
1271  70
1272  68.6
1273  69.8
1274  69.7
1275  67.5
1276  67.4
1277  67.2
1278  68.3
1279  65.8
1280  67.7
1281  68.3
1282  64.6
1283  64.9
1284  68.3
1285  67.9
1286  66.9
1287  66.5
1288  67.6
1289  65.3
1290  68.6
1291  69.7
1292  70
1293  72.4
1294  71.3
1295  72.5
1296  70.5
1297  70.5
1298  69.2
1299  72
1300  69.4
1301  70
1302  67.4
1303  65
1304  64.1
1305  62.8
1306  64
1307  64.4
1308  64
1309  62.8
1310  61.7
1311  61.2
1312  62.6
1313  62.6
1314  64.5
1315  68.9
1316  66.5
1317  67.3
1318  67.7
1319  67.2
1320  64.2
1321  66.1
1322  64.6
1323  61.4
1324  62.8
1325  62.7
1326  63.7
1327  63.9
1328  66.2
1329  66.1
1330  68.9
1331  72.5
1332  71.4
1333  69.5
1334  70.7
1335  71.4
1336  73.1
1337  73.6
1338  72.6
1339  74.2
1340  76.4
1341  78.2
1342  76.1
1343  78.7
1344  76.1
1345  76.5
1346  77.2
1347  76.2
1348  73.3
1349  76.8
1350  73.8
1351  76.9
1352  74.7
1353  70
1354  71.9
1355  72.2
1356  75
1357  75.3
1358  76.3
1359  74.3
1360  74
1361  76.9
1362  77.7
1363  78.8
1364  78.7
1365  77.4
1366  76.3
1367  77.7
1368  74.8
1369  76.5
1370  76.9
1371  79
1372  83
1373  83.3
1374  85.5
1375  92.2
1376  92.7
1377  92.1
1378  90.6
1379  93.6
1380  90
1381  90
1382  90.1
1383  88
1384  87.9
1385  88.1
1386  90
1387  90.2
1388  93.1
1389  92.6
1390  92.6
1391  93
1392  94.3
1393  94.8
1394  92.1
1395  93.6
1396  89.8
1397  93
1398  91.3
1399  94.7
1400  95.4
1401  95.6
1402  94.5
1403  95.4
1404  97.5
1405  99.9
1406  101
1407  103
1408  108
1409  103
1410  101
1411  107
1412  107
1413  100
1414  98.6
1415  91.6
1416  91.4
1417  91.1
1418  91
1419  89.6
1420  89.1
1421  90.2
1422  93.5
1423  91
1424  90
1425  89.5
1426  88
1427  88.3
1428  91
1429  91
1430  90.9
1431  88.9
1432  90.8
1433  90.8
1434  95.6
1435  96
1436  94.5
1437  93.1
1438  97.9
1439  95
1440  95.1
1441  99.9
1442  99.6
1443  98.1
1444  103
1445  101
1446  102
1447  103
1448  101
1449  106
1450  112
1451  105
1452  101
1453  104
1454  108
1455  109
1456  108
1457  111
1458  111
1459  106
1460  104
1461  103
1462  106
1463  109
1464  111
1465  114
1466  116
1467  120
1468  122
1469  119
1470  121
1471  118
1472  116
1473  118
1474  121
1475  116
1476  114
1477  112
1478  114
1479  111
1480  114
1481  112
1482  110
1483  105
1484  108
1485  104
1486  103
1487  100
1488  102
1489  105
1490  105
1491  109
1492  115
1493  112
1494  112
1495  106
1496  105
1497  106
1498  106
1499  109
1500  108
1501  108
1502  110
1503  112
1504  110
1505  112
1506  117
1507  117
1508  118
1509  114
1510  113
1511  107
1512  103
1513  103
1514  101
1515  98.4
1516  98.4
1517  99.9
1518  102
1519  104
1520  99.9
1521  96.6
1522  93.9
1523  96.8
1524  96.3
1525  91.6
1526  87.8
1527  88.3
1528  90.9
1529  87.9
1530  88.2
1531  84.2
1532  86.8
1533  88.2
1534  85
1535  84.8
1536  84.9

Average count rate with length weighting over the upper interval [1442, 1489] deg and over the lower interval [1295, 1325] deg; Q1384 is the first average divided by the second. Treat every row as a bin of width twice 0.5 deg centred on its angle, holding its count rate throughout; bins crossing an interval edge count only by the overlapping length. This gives 1.7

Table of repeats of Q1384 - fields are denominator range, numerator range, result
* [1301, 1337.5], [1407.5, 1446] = 1.44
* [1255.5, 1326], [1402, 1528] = 1.54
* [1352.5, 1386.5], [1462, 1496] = 1.37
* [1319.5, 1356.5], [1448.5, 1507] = 1.55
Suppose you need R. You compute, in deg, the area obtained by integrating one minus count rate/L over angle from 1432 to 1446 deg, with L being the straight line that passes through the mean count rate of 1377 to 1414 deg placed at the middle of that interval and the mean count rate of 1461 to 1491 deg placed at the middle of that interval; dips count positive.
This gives 0.97 deg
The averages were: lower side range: 95.1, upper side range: 112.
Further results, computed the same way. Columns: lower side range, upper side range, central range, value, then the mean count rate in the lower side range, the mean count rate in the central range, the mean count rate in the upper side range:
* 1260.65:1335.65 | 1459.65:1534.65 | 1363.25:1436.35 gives -3.6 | 67.3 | 91.3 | 106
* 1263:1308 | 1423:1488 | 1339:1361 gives 1.8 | 68.1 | 75.2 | 104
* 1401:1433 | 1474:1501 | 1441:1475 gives -2.0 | 94.9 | 109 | 109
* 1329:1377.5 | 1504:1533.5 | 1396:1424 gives -3.9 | 76.5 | 96.2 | 99.7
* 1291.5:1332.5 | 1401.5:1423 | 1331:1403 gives 1.1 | 66.5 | 82.2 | 97.2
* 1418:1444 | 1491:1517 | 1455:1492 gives -3.3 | 92.9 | 111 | 109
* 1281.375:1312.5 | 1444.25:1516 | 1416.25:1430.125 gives 0.9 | 67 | 90.3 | 109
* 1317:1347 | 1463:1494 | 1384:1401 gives -0.9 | 70.2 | 92.4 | 112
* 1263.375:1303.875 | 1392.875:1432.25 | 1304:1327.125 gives 3.3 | 68.6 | 64.2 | 94.6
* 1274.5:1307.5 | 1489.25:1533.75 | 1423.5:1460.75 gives -2.9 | 67.8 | 98.9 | 103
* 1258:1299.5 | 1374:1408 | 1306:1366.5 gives 7.9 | 68.6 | 70.7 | 93.2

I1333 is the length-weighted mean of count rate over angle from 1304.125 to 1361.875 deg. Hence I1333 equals 69.9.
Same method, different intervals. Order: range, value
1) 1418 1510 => 105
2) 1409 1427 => 94.2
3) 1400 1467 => 99.3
